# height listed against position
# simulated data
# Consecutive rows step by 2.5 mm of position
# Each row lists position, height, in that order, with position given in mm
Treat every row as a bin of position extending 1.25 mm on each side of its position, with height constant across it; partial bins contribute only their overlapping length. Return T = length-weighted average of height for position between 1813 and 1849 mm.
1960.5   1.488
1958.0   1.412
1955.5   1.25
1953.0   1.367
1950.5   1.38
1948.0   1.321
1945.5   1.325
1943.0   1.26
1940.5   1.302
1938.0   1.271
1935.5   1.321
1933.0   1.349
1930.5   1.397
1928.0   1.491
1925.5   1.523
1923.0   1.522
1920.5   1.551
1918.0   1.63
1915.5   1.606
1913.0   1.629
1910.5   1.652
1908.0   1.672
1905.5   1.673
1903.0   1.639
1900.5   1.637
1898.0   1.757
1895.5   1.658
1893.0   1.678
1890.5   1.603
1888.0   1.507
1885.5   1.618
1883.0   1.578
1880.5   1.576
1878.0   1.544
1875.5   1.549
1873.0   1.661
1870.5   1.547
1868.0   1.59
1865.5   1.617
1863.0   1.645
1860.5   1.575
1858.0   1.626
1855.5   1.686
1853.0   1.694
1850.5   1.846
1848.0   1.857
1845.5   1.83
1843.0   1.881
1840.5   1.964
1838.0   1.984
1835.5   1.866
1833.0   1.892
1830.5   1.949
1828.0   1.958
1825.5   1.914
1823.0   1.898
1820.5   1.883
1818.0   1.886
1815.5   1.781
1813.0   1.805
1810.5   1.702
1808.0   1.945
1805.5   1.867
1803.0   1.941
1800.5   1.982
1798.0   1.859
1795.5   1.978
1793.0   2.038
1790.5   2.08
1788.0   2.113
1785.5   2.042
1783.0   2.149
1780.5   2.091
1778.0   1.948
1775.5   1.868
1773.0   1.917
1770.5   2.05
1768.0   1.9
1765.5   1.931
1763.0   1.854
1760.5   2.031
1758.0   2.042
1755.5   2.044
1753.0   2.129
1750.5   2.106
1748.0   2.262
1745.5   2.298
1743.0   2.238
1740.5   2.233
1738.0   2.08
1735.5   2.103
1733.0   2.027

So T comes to 1.89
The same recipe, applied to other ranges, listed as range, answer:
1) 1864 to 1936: 1.58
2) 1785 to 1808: 1.98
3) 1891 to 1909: 1.67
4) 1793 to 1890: 1.78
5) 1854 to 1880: 1.6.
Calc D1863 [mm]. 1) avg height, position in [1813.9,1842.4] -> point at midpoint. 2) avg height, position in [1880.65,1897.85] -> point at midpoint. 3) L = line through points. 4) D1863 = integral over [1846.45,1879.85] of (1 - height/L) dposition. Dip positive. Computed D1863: 1.7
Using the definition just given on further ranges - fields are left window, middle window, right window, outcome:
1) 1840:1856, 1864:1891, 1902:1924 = 2.3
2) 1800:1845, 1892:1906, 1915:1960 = -1.0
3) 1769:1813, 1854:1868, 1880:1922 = 1.0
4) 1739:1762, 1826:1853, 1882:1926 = -0.7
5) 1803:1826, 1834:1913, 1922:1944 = -3.2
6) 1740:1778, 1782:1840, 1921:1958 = -2.5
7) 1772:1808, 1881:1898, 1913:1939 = 0.0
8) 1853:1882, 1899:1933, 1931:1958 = -3.6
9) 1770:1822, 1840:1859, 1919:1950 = -0.7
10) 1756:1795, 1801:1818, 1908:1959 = 0.3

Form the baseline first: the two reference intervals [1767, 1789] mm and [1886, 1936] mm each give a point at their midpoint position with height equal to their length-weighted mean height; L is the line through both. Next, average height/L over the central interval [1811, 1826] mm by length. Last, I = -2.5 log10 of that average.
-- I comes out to 0.016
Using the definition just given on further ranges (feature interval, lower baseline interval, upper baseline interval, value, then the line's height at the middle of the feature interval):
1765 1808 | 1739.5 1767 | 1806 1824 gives -0.01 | 1.96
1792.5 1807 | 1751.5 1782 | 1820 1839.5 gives 0.01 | 1.95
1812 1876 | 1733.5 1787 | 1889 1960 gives -0.01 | 1.77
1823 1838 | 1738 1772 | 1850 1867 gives -0.09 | 1.78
